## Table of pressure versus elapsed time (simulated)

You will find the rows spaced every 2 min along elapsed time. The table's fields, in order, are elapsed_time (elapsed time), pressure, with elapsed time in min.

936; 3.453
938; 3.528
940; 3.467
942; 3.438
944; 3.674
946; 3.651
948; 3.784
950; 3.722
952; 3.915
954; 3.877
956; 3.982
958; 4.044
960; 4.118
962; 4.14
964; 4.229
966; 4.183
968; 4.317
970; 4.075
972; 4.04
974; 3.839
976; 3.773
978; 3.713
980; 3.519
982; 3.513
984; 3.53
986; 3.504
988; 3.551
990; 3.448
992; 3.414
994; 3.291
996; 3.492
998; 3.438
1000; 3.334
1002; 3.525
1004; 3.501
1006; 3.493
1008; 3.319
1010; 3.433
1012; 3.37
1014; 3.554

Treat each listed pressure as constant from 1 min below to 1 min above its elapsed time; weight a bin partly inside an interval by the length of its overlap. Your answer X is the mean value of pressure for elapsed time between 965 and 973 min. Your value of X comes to 4.15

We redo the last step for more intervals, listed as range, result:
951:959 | 3.95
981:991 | 3.51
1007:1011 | 3.38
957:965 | 4.13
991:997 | 3.4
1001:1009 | 3.46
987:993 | 3.47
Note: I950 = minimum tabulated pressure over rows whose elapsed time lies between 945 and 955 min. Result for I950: 3.651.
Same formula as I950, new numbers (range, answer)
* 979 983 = 3.513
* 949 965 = 3.722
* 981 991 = 3.448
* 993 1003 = 3.291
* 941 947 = 3.438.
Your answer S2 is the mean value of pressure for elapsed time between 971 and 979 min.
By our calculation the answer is 3.84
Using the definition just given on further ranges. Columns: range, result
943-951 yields 3.71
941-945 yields 3.56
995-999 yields 3.46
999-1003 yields 3.43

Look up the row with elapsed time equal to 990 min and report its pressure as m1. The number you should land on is 3.448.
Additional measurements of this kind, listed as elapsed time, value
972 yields 4.04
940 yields 3.467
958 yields 4.044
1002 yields 3.525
